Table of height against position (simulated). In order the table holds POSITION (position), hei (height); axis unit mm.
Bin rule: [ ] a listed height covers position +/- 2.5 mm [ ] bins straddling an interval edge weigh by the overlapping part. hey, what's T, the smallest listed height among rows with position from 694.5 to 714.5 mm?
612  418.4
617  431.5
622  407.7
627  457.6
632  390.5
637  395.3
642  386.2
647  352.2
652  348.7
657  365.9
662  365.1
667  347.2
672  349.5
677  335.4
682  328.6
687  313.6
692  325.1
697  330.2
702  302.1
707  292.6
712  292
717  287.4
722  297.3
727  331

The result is 292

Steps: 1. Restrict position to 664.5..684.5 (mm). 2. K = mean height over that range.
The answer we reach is 340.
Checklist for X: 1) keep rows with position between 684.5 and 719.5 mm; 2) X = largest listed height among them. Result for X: 330.2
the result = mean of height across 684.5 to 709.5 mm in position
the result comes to 313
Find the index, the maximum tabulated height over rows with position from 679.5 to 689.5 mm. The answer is 328.6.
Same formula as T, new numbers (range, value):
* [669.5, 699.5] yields 313.6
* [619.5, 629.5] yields 407.7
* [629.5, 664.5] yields 348.7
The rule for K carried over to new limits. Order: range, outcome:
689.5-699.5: 328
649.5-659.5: 357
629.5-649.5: 381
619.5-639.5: 413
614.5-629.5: 432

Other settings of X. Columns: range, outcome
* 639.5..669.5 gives 386.2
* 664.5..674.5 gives 349.5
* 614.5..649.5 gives 457.6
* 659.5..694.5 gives 365.1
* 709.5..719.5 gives 292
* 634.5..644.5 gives 395.3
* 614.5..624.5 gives 431.5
